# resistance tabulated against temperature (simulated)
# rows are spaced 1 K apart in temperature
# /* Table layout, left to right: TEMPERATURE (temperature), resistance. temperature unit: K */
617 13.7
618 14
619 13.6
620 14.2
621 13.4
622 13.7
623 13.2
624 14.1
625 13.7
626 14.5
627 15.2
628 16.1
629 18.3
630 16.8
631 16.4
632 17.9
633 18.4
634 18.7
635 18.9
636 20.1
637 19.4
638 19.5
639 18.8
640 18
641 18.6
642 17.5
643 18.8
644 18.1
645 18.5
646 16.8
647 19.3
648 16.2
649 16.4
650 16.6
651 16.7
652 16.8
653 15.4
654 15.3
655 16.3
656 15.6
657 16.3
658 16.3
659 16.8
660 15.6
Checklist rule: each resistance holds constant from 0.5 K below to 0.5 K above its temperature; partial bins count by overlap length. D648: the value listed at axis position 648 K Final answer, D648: 16.2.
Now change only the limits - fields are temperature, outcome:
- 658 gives 16.3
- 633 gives 18.4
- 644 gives 18.1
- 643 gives 18.8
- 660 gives 15.6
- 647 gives 19.3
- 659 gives 16.8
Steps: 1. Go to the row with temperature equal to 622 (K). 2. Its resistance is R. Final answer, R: 13.7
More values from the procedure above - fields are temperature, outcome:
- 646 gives 16.8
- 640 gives 18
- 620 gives 14.2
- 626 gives 14.5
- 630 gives 16.8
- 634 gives 18.7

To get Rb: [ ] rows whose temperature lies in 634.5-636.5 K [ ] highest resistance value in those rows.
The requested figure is 20.1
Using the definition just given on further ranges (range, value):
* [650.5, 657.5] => 16.8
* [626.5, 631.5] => 18.3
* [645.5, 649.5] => 19.3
